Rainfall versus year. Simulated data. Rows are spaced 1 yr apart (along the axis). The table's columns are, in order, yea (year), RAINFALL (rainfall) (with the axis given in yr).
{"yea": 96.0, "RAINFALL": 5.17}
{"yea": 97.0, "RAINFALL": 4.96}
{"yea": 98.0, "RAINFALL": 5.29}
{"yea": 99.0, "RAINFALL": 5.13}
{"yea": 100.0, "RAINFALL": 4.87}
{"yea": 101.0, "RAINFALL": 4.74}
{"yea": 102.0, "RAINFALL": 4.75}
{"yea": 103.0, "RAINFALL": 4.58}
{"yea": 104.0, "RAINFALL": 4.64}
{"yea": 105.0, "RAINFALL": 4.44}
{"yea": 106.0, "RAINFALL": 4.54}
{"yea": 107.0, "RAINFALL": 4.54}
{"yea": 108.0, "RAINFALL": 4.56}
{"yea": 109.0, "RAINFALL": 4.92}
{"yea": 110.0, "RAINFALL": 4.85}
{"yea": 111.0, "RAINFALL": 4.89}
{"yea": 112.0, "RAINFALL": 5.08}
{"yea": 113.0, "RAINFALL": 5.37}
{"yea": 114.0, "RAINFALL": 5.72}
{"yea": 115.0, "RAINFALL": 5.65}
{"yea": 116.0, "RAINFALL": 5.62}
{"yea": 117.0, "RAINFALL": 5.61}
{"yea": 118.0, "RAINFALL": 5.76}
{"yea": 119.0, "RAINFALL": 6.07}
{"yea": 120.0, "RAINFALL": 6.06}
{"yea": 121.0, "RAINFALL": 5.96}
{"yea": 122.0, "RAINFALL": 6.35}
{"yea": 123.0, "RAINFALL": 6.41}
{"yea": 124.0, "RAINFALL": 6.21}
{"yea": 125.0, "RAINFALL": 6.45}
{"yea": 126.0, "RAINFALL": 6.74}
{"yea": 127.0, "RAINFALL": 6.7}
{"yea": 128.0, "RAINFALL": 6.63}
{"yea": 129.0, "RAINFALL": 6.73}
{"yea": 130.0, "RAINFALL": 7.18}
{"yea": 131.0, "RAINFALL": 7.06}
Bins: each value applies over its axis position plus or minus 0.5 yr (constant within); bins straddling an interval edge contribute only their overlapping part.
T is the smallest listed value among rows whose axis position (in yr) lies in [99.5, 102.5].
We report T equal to 4.74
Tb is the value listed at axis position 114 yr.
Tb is 5.72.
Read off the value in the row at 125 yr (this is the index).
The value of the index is 6.45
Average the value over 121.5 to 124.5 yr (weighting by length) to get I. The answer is 6.32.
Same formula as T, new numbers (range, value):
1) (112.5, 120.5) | 5.37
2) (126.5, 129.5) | 6.63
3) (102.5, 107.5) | 4.44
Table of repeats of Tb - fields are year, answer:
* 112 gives 5.08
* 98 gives 5.29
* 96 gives 5.17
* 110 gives 4.85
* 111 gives 4.89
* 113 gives 5.37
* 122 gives 6.35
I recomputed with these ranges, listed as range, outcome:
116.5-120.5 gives 5.88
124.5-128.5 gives 6.63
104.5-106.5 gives 4.49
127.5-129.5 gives 6.68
